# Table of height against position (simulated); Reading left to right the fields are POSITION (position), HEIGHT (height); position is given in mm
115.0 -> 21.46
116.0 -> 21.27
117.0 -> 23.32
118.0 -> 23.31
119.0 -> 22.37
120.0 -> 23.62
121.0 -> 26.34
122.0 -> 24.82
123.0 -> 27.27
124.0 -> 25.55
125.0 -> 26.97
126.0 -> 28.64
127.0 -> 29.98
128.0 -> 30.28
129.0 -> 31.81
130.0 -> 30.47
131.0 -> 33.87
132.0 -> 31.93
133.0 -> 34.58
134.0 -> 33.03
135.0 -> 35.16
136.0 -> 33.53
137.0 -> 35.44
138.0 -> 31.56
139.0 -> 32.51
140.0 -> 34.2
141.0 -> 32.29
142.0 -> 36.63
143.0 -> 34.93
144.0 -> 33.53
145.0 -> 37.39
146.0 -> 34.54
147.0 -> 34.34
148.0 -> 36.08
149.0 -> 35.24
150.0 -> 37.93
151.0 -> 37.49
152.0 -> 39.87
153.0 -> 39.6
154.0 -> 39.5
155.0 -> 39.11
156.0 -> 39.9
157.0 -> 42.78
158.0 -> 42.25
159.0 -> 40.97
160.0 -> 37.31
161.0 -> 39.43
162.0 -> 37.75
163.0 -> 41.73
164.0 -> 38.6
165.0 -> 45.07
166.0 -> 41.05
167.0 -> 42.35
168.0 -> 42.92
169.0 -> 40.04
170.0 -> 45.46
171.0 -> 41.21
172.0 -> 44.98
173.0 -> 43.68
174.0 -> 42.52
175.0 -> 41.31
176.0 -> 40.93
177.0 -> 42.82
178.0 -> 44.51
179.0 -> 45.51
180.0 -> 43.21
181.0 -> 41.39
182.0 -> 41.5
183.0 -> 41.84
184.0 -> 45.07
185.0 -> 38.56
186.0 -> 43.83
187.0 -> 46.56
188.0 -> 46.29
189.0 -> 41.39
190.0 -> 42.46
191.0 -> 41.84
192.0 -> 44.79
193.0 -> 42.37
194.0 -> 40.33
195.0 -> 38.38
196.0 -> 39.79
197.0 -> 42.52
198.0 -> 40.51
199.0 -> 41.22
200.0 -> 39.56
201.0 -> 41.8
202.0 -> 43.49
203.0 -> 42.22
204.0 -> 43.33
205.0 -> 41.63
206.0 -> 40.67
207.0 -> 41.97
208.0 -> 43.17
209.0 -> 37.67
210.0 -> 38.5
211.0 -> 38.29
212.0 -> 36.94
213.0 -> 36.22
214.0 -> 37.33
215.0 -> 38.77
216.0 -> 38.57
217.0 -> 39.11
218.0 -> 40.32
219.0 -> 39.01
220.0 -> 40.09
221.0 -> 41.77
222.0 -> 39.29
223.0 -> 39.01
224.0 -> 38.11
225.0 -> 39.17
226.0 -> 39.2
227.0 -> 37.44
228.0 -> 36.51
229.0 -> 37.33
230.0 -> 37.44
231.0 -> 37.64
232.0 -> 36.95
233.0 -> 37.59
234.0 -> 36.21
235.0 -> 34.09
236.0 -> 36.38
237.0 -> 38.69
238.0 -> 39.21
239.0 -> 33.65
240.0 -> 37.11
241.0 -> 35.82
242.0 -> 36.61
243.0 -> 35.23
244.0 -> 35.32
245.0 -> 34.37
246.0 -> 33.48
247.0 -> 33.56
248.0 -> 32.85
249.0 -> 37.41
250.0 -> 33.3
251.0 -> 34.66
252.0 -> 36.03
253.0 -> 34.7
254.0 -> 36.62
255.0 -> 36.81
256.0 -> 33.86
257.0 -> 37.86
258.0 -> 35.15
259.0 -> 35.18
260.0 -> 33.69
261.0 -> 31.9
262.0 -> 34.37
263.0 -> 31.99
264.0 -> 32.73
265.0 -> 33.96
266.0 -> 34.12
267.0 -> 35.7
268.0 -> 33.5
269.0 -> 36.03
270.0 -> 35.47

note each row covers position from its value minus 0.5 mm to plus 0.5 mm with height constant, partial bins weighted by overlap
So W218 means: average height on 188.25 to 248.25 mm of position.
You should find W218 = 38.8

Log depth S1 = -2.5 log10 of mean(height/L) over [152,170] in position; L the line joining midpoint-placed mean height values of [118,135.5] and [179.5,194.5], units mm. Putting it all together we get -0.11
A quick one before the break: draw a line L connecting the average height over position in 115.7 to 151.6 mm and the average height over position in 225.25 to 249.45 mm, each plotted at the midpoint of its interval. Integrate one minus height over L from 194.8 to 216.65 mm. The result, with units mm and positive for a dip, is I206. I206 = -3.4 mm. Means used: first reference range 31.3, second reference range 36.3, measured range 40.1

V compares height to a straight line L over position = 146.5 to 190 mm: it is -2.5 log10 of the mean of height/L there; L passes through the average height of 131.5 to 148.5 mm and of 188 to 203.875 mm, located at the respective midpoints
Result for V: -0.089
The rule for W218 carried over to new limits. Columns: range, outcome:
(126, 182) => 38.1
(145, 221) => 40.8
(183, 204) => 42.2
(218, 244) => 37.6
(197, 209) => 41.6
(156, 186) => 42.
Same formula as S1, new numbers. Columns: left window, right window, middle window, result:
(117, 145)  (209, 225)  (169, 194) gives -0.212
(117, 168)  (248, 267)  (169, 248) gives -0.154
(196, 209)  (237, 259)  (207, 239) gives 0.017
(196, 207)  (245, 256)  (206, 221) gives 0.022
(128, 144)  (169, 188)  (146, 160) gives -0.039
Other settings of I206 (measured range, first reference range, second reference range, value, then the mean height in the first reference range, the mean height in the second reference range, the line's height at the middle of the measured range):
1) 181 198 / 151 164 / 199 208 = -0.4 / 39.9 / 41.9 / 41.3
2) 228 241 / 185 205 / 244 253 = -0.1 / 42.1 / 34.5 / 36.5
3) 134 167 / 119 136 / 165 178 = -1.0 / 29.5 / 42.6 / 36.4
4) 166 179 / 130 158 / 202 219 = -1.8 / 35.8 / 39.8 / 37.5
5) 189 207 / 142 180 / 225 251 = -1.6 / 40.1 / 36.2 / 38.2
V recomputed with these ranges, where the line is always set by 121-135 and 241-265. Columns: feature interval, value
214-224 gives -0.18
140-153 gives -0.17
